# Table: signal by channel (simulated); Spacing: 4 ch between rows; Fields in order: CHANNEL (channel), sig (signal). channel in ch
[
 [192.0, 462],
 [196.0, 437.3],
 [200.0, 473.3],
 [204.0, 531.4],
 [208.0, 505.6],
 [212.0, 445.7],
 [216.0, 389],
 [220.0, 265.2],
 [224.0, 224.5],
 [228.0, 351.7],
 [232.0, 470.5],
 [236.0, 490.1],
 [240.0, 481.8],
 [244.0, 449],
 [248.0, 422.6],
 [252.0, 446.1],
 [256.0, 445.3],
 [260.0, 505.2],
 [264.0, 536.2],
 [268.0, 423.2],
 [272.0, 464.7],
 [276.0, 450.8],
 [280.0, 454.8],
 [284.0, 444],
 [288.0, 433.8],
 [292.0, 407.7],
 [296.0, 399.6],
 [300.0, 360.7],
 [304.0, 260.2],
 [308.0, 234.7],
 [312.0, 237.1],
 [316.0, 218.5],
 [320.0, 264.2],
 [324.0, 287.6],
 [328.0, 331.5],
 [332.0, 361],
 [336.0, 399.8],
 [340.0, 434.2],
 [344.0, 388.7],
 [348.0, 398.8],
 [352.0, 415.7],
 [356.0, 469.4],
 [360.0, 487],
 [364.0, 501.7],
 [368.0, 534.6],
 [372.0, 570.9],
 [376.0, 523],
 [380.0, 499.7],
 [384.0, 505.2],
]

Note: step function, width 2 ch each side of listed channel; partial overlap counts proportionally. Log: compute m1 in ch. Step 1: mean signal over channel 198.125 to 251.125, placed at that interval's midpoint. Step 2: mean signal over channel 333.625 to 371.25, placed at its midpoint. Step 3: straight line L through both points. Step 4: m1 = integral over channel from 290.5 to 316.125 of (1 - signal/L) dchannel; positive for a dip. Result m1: 7.8 ch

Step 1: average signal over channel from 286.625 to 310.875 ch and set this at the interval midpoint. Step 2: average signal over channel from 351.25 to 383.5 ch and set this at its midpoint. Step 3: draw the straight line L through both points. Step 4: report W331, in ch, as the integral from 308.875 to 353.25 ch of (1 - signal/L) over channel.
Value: 9.1 ch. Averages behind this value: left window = 343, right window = 504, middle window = 336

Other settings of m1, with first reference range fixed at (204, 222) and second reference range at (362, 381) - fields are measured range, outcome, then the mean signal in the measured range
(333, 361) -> 4.8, 423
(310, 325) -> 7.4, 249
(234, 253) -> -0.9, 459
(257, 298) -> 0.8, 452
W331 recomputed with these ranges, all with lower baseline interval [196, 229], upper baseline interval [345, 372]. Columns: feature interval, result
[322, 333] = 3.22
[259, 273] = -1.77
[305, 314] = 4.22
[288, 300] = 1.08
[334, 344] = 1.12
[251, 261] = -0.95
